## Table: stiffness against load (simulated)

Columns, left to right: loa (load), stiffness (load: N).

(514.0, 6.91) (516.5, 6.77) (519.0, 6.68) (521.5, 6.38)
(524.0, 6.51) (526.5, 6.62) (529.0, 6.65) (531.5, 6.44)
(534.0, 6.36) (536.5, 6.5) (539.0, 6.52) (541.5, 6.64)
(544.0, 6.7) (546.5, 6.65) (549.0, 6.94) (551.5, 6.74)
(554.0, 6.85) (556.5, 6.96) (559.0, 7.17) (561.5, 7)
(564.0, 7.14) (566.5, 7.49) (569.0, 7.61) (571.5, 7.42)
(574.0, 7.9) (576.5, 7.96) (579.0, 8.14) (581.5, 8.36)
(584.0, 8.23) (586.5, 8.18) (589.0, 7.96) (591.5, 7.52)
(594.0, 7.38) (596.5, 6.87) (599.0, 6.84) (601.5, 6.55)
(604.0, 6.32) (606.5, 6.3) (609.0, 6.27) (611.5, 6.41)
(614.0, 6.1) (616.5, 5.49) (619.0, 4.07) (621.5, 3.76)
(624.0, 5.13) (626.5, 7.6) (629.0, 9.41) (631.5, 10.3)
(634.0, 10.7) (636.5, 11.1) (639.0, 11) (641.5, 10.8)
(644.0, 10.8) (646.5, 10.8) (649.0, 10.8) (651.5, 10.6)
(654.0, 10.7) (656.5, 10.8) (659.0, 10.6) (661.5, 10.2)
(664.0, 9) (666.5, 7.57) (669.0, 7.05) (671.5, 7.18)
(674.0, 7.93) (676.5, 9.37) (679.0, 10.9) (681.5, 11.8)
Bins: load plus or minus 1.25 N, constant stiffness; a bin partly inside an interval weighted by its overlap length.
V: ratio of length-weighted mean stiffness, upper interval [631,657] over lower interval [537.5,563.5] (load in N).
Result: 1.6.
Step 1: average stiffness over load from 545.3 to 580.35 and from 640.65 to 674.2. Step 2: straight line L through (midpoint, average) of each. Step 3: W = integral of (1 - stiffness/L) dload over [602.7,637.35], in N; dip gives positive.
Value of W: 6.9 N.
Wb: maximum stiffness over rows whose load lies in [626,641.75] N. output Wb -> 11.1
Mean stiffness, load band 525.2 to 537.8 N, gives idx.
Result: 6.51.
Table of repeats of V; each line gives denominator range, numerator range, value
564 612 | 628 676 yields 1.34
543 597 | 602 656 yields 1.12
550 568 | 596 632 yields 0.91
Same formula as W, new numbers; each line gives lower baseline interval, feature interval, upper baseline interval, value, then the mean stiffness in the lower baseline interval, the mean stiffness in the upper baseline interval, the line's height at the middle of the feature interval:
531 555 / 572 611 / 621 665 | 3.58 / 6.64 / 9.78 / 8.16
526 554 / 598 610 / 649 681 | 2.40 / 6.62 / 9.44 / 8.07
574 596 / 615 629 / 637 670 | 5.41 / 7.93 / 10.1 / 9.1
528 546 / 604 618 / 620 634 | 2.34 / 6.55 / 7.49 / 7.32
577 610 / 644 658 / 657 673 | -3.86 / 7.32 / 8.69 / 8.42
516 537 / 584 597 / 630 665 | 1.48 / 6.54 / 10.6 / 8.68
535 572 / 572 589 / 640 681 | -0.97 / 6.94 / 9.74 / 7.65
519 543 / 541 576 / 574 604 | -0.40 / 6.52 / 7.59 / 7.03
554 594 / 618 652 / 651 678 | -1.43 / 7.63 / 9.16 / 8.66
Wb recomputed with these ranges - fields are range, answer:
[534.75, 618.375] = 8.36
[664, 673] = 9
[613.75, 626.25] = 6.1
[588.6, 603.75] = 7.96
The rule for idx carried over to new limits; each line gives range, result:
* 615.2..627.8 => 5.23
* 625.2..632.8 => 9.09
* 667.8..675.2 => 7.39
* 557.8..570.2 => 7.28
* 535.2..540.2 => 6.51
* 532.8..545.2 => 6.54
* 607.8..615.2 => 6.26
